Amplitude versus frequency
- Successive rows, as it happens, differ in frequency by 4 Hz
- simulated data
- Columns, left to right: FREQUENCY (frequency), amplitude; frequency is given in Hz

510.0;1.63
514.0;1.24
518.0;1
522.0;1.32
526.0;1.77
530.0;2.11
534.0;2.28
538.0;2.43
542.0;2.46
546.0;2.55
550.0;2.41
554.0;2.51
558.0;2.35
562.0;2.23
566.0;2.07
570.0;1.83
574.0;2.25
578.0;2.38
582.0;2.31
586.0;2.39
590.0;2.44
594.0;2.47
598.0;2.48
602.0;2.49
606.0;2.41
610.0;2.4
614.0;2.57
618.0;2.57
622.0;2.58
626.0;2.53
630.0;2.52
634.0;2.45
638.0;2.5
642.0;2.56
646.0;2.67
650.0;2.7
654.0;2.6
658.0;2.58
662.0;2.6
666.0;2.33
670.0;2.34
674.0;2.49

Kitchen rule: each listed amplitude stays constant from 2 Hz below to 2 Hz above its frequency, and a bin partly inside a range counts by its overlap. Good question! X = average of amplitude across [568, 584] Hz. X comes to 2.19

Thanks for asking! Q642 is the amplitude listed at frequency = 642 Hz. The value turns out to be 2.56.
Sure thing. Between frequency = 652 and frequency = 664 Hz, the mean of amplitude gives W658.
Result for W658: 2.59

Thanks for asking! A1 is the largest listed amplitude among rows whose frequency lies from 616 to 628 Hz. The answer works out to 2.58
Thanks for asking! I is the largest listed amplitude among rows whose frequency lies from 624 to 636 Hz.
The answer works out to 2.53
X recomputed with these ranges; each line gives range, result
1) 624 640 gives 2.5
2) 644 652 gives 2.69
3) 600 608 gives 2.45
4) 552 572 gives 2.2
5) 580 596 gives 2.4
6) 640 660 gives 2.62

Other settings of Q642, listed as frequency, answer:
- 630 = 2.52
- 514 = 1.24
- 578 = 2.38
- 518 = 1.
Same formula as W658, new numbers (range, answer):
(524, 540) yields 2.15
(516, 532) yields 1.55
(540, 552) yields 2.47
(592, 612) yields 2.45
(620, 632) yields 2.54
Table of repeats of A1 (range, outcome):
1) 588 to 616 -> 2.57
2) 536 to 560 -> 2.55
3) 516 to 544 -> 2.46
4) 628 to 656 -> 2.7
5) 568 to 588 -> 2.39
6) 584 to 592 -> 2.44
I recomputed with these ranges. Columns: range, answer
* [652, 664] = 2.6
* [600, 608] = 2.49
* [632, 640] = 2.5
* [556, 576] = 2.35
